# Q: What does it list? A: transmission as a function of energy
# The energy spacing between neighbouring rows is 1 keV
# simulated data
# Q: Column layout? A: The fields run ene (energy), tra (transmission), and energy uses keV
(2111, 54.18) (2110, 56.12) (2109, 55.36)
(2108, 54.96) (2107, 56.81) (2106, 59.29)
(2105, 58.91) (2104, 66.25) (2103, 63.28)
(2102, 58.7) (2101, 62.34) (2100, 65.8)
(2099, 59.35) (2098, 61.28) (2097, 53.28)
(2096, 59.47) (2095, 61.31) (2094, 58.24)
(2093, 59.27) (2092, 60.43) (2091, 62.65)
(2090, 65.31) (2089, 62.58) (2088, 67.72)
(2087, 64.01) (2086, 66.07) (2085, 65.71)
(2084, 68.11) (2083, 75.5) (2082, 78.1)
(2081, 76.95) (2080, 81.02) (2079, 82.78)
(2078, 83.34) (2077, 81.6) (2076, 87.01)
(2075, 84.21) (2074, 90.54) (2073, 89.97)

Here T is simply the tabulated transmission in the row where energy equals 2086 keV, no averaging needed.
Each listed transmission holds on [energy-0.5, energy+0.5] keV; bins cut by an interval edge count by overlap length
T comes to 66.07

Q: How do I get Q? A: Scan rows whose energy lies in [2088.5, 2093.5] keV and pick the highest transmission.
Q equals 65.31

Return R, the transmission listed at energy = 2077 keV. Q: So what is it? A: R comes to 81.6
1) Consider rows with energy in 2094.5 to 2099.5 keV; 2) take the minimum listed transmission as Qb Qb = 53.28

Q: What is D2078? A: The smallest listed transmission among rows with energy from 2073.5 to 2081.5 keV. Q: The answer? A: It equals 76.95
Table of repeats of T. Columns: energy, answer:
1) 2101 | 62.34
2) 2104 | 66.25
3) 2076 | 87.01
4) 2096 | 59.47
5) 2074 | 90.54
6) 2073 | 89.97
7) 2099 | 59.35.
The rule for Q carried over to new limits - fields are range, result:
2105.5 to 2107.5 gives 59.29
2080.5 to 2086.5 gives 78.1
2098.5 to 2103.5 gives 65.8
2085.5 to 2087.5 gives 66.07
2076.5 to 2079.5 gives 83.34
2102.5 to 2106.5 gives 66.25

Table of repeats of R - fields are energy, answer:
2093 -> 59.27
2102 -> 58.7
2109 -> 55.36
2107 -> 56.81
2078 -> 83.34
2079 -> 82.78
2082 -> 78.1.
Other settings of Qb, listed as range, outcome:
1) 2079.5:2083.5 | 75.5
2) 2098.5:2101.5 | 59.35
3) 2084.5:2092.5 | 60.43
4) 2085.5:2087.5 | 64.01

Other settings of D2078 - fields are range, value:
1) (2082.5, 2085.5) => 65.71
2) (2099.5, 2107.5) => 56.81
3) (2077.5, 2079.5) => 82.78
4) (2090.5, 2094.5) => 58.24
